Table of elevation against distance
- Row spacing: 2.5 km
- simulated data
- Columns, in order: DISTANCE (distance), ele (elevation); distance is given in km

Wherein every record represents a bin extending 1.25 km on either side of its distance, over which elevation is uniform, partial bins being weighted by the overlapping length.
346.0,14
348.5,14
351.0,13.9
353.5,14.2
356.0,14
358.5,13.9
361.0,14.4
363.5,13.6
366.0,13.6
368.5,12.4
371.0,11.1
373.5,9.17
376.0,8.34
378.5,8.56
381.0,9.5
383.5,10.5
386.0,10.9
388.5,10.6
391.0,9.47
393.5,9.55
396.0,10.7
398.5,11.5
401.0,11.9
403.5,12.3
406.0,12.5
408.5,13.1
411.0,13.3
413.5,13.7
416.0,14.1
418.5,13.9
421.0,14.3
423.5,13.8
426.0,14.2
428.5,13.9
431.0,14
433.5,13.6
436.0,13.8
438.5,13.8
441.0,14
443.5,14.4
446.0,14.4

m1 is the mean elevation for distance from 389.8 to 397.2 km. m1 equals 9.9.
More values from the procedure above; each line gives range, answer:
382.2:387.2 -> 10.7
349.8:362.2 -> 14.1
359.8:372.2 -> 13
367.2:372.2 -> 11.8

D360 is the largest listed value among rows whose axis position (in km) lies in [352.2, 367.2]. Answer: 14.4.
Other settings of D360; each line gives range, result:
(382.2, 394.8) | 10.9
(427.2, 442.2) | 14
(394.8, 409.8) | 13.1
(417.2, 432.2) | 14.3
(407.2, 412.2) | 13.3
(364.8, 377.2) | 13.6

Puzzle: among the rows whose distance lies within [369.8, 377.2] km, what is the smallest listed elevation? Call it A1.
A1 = 8.34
